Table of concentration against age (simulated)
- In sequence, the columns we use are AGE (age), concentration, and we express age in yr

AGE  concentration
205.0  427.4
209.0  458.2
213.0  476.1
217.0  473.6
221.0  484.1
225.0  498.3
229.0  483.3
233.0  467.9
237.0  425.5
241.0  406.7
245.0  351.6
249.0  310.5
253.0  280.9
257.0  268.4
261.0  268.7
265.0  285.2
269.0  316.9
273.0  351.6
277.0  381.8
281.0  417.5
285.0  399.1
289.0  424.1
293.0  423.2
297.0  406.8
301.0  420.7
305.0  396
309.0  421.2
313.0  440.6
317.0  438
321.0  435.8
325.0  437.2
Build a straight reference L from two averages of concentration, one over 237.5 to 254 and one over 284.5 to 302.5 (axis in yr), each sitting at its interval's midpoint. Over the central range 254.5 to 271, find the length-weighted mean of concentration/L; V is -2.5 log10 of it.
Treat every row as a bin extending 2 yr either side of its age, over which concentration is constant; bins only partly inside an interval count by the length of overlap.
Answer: 0.29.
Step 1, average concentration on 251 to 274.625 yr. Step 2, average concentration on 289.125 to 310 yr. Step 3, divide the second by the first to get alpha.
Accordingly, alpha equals 1.41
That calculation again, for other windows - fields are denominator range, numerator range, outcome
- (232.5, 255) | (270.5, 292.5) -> 1.07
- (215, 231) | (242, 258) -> 0.64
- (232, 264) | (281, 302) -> 1.21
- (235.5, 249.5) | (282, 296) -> 1.10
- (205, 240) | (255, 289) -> 0.73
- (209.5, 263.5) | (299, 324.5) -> 1.06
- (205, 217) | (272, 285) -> 0.84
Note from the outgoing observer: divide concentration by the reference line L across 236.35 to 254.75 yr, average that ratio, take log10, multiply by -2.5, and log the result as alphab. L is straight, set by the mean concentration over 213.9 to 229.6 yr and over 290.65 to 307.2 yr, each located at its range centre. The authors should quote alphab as 0.30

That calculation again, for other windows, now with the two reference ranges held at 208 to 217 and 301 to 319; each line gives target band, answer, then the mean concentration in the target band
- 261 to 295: 0.187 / 369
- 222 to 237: -0.032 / 476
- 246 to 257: 0.459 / 296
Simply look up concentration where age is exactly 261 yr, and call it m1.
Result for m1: 268.7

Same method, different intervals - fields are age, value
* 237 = 425.5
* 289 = 424.1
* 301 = 420.7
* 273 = 351.6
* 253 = 280.9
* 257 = 268.4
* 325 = 437.2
